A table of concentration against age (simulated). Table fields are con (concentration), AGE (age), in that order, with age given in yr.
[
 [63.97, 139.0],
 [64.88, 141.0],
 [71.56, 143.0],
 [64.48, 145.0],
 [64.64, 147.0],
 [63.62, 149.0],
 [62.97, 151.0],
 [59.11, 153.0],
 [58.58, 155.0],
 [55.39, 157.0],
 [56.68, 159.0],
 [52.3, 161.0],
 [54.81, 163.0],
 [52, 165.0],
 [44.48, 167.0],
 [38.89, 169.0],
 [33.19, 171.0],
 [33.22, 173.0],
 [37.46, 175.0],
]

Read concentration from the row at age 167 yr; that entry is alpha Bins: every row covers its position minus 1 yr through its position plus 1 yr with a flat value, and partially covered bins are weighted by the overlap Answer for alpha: 44.48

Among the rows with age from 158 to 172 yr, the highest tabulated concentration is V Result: 56.68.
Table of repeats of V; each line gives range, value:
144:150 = 64.64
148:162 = 63.62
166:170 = 44.48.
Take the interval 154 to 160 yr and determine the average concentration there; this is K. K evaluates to 56.9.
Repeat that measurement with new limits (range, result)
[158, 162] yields 54.5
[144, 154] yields 63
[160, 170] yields 48.5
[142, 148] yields 66.9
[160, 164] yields 53.6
